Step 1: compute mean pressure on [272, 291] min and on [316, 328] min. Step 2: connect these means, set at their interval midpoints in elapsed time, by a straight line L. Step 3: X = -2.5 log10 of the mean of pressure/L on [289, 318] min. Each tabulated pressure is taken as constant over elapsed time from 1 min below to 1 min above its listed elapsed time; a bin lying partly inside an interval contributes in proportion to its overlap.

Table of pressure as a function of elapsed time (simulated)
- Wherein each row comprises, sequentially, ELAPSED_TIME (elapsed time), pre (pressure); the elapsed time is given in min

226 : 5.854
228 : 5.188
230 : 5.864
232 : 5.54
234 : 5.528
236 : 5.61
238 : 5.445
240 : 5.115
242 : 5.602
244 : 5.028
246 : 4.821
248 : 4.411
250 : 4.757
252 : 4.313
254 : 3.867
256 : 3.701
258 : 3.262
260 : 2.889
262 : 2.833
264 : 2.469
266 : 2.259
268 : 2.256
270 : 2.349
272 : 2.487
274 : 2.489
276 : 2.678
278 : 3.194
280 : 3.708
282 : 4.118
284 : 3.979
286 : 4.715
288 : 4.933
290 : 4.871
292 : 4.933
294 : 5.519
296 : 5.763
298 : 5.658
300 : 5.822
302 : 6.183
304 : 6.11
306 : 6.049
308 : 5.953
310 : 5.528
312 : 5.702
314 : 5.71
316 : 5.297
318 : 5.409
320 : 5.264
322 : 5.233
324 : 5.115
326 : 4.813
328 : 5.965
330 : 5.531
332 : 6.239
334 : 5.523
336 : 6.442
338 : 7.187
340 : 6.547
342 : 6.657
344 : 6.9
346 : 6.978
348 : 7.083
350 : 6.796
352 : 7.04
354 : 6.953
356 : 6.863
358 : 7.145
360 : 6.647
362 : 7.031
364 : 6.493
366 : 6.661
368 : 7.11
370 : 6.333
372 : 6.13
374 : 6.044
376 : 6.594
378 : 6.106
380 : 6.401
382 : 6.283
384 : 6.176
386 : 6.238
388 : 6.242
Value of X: -0.23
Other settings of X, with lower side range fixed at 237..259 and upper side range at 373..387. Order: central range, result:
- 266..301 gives 0.247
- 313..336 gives 0.010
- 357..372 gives -0.113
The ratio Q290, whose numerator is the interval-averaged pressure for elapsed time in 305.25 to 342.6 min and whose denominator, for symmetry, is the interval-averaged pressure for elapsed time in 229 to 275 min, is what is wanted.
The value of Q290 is 1.43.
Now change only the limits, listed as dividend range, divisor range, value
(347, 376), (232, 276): 1.73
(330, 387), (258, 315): 1.53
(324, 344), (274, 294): 1.48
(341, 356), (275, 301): 1.50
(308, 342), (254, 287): 1.85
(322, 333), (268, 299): 1.36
